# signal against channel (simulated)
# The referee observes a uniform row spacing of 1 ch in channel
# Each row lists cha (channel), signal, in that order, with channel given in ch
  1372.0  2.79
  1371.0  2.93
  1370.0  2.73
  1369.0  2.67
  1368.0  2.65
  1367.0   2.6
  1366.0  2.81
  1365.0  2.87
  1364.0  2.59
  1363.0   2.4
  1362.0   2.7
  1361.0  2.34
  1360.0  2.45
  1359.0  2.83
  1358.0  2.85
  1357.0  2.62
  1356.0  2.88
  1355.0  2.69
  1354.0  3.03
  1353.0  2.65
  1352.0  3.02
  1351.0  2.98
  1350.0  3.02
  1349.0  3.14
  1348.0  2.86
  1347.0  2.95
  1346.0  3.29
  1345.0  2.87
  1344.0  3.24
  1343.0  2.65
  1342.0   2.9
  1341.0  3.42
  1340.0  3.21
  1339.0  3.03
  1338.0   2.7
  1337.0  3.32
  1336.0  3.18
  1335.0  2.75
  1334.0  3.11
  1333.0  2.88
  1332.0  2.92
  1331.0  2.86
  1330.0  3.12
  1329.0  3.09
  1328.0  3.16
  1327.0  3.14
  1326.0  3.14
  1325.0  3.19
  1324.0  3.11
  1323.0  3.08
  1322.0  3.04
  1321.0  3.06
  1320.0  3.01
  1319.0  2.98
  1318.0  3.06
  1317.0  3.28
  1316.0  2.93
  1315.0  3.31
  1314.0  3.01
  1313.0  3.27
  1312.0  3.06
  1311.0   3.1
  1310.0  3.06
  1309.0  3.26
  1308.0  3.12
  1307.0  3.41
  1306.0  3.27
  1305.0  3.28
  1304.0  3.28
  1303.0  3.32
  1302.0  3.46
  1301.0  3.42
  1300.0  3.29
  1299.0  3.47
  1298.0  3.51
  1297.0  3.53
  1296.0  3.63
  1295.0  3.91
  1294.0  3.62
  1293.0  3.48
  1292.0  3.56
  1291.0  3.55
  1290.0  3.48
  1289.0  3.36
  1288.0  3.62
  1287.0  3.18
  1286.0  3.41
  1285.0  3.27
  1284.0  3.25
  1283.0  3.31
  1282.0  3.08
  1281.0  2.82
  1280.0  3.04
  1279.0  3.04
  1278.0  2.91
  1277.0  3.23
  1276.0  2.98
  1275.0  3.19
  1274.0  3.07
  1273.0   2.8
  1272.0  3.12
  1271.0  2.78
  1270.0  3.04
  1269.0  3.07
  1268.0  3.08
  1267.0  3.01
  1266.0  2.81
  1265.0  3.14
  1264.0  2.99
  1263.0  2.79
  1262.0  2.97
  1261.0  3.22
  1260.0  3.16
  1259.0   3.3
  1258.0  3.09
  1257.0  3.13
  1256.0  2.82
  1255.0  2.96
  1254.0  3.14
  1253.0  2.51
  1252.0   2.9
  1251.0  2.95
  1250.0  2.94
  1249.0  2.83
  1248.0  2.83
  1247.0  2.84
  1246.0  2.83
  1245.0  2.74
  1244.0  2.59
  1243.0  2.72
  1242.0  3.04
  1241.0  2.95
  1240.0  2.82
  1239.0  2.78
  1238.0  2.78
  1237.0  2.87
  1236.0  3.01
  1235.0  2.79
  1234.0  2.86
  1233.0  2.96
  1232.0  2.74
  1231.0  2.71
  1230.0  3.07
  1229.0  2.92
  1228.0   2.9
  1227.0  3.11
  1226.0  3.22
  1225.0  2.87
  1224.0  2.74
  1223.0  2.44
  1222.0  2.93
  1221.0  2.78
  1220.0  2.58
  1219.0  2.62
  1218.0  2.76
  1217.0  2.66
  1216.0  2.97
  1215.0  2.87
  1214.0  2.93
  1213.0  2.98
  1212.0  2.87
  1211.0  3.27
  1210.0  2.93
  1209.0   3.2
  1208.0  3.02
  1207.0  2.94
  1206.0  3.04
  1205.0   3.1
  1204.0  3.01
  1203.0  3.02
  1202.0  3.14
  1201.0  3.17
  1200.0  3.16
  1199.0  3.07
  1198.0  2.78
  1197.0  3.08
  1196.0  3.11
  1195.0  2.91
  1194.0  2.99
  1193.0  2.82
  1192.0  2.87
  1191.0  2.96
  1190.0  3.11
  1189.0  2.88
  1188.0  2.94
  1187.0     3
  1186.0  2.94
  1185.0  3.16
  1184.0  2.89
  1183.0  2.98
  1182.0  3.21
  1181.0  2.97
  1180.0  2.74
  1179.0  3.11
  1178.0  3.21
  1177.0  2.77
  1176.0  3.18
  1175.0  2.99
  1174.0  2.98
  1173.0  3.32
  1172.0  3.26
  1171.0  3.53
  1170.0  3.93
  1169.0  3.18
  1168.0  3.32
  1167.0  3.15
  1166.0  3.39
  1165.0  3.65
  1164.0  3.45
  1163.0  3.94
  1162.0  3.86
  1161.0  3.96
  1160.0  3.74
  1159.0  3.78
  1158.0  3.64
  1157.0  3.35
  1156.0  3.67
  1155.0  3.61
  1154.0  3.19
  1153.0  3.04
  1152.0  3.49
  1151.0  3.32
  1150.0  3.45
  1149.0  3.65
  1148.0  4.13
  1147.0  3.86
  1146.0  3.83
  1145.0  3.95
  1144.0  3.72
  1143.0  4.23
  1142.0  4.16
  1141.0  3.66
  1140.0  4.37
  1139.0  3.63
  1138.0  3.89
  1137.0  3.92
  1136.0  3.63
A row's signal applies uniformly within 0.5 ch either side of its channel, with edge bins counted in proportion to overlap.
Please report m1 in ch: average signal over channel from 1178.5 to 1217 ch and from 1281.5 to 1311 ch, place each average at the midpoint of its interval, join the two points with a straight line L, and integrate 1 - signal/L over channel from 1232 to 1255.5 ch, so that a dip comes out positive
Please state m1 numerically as 2.4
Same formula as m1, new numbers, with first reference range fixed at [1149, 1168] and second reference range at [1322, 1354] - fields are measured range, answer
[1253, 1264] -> 0.76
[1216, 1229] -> 2.10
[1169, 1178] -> 0.65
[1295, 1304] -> -0.94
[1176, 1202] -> 3.39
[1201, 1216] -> 1.63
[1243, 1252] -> 1.28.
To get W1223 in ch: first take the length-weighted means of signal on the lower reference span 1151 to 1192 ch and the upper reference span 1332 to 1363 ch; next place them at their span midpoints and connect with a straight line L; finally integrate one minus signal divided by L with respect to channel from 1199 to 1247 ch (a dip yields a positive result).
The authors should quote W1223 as 4.09 ch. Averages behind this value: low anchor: 3.28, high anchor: 2.91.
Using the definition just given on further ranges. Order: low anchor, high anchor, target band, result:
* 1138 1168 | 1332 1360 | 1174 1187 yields 2.06 ch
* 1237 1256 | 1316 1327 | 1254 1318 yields -4.96 ch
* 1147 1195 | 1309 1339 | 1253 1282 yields 1.24 ch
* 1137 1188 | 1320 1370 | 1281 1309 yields -2.99 ch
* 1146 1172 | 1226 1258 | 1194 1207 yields 0.74 ch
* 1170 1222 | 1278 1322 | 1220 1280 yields 4.21 ch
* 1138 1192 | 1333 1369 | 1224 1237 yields 1.24 ch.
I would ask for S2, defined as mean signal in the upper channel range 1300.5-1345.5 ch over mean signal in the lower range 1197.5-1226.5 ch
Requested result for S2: 1.1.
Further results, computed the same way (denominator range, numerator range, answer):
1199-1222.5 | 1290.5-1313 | 1.15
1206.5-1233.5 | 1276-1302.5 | 1.16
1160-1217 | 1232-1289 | 0.96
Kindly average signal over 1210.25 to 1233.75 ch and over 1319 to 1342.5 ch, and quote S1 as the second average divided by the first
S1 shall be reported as 1.07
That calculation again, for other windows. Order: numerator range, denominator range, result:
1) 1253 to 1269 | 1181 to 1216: 1.01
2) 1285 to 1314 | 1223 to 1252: 1.18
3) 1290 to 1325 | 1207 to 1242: 1.14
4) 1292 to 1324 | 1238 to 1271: 1.12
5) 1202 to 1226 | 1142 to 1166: 0.79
